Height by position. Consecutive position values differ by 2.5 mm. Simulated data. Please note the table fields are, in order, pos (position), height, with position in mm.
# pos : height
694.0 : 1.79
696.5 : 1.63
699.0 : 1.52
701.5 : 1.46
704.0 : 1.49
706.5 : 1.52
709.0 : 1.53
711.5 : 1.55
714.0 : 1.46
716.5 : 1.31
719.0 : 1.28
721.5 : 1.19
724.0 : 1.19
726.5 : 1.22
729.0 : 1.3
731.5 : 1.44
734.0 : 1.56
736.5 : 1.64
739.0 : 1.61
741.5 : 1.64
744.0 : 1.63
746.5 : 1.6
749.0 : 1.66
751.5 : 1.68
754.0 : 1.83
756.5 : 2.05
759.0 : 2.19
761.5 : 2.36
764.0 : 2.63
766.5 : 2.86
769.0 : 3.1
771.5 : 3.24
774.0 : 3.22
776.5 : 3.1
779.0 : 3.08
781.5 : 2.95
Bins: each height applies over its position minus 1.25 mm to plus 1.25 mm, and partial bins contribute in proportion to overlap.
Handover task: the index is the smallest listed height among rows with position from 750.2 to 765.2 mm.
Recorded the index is 1.68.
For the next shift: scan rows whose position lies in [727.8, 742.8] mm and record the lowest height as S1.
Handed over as 1.3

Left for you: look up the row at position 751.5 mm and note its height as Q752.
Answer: 1.68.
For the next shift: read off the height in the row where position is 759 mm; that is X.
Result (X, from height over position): 2.19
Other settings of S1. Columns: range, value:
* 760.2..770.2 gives 2.36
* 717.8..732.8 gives 1.19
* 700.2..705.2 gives 1.46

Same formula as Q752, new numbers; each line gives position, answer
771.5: 3.24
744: 1.63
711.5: 1.55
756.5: 2.05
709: 1.53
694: 1.79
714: 1.46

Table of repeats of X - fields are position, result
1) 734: 1.56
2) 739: 1.61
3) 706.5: 1.52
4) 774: 3.22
